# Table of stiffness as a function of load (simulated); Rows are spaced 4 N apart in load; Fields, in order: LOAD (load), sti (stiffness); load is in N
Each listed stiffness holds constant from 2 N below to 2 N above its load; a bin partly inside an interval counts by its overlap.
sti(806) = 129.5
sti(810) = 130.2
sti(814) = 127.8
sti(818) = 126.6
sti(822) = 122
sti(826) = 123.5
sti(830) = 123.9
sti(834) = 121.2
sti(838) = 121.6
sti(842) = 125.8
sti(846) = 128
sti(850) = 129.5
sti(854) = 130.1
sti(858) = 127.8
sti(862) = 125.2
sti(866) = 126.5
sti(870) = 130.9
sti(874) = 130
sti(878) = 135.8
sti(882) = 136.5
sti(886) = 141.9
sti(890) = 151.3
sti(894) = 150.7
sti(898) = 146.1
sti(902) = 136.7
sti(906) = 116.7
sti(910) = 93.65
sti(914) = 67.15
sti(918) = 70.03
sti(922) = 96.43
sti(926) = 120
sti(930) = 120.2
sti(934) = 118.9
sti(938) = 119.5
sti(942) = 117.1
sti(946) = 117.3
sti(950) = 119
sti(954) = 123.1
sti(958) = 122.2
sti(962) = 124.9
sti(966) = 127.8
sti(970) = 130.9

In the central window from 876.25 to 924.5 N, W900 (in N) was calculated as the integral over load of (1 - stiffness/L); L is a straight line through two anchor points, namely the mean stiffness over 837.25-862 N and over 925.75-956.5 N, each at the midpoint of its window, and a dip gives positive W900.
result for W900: 1.16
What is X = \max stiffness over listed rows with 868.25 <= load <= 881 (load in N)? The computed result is 135.8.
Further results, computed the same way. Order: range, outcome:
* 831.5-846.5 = 128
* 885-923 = 151.3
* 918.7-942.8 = 120.2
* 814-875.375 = 130.9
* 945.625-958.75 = 123.1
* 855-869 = 127.8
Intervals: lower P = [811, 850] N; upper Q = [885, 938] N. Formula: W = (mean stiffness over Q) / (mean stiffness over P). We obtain 0.94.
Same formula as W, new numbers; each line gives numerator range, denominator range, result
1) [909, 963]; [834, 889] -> 0.84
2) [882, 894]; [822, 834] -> 1.18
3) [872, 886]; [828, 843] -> 1.10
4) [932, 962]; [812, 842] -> 0.97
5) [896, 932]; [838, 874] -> 0.84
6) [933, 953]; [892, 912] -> 0.92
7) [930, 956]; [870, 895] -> 0.85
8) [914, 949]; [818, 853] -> 0.86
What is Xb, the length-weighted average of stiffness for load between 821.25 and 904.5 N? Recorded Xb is 132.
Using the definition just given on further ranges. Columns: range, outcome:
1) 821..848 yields 124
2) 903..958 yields 109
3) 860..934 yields 122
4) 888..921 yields 116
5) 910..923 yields 78.9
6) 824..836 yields 123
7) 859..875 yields 128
